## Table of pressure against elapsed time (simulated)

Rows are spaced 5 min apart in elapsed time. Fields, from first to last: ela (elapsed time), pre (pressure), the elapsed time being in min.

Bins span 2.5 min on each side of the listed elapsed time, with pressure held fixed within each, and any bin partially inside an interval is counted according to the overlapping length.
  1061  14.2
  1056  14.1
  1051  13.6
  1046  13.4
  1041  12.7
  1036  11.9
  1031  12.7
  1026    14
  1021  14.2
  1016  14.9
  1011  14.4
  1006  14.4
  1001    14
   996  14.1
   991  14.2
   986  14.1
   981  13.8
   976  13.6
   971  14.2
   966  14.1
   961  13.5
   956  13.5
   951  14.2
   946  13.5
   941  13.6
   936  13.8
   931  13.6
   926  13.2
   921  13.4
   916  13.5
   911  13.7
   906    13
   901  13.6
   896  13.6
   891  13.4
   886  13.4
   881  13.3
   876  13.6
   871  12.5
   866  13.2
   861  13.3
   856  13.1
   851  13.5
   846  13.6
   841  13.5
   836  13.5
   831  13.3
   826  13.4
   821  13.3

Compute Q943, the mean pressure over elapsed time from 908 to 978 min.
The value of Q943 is 13.7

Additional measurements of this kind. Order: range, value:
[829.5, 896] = 13.3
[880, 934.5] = 13.4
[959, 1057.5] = 13.8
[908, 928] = 13.4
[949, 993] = 13.9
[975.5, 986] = 13.8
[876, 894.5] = 13.4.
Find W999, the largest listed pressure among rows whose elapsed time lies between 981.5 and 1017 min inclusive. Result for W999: 14.9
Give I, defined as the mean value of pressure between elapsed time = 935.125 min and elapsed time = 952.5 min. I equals 13.7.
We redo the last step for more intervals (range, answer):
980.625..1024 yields 14.3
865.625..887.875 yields 13.2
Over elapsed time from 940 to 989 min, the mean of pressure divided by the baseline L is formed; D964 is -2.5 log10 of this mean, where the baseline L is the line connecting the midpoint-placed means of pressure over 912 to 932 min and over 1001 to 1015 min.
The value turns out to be 0.01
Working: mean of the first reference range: 13.4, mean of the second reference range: 14.4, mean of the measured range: 13.8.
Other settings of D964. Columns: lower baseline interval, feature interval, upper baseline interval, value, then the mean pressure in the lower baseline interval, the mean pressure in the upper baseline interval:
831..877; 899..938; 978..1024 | 0.02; 13.3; 14.2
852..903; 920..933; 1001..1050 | 0.00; 13.3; 13.6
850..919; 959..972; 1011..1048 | -0.04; 13.3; 13.5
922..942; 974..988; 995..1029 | 0.01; 13.5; 14.3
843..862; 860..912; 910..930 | 0.01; 13.4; 13.4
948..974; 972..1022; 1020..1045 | -0.06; 13.9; 13.1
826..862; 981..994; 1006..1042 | -0.04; 13.4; 13.6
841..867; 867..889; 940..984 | 0.02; 13.4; 13.8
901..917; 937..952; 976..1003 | 0.00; 13.4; 14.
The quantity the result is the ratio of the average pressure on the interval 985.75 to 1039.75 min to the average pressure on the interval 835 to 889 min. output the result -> 1.0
